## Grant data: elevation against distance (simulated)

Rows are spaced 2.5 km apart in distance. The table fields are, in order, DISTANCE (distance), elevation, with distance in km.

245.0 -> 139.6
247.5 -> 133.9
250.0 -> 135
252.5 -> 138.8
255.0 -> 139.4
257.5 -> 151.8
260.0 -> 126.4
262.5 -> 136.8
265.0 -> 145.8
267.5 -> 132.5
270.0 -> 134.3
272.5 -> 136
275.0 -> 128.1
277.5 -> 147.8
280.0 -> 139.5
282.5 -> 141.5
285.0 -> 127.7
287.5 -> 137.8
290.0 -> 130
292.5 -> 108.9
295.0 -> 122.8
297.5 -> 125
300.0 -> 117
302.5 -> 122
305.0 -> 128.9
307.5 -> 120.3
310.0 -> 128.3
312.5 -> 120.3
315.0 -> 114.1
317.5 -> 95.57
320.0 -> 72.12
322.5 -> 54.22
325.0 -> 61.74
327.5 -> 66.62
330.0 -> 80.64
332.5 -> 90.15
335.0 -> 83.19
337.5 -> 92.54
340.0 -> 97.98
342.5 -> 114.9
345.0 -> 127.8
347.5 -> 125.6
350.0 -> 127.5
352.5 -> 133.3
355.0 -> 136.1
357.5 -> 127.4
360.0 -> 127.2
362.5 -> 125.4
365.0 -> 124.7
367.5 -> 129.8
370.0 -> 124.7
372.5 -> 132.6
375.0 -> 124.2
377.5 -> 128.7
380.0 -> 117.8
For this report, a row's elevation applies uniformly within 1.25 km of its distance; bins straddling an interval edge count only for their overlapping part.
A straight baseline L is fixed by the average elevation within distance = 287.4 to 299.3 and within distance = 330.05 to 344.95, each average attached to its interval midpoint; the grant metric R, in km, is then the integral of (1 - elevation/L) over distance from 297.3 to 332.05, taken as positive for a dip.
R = 3.8 km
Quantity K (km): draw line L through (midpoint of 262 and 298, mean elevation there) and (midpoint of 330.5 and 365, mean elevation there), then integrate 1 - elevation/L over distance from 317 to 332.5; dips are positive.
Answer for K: 6.3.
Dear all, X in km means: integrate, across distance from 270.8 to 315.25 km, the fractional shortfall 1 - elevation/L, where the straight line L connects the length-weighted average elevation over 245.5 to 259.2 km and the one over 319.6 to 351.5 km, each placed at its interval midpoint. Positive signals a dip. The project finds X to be -4.4 km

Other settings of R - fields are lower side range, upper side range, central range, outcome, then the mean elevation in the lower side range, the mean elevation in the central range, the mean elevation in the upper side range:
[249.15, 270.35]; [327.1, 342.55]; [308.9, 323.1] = 0.36 km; 138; 99.1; 88.7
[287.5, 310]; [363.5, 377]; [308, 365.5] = 9.14 km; 123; 105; 127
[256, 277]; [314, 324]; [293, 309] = -3.34 km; 137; 122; 82.7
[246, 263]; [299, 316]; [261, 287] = -1.04 km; 138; 137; 122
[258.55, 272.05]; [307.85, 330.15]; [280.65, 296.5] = -1.74 km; 135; 128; 89.8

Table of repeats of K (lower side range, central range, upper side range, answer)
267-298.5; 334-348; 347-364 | 2.5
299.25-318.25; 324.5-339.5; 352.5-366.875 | 5.2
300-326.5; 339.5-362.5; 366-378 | -1.2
